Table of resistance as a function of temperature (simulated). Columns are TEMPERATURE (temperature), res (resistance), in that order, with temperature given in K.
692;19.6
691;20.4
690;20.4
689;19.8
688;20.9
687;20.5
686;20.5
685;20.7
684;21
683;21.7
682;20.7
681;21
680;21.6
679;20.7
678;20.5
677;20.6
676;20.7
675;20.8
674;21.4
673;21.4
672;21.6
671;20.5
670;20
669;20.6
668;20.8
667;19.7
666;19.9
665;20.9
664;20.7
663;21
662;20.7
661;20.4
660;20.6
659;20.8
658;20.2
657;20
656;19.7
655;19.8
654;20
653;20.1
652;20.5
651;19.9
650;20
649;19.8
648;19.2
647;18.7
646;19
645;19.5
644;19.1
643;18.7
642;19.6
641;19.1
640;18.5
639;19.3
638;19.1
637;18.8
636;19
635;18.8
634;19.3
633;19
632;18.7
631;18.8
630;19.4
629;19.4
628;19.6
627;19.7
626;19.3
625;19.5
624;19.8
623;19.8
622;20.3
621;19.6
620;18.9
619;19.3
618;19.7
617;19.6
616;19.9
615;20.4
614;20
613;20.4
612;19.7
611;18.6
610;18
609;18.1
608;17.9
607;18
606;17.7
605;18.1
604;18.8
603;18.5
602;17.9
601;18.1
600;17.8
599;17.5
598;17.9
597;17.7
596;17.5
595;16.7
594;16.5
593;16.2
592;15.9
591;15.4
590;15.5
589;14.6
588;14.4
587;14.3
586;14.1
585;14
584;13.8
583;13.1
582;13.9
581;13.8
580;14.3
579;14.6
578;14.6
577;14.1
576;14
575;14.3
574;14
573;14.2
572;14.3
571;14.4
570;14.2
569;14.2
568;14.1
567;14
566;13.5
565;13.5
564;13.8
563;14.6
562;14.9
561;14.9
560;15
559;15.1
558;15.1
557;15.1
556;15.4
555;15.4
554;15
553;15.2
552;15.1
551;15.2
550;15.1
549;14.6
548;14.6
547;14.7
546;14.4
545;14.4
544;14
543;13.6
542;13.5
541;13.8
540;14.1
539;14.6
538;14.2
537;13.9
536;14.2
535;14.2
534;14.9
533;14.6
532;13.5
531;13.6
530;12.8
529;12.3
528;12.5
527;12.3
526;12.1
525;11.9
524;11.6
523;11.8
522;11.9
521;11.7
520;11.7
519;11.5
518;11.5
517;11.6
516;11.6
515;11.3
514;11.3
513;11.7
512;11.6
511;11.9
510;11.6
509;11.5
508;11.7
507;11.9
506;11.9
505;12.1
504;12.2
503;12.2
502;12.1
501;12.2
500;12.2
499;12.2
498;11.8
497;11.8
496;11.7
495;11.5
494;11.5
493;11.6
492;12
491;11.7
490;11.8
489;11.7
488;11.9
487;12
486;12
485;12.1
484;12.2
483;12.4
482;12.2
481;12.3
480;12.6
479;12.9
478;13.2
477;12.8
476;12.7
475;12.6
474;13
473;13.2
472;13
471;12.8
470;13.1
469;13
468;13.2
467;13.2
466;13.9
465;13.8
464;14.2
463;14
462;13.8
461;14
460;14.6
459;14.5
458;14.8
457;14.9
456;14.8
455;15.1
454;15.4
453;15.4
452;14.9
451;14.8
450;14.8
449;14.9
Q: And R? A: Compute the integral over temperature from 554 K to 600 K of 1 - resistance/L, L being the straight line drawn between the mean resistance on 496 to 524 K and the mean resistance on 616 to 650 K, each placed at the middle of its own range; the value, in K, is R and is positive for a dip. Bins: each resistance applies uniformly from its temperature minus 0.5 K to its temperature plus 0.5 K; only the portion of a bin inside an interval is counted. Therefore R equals 2.83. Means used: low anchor 11.8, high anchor 19.3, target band 14.9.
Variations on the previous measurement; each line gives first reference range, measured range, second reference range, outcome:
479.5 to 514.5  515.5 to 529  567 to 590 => 0.8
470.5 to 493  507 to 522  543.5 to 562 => 2.2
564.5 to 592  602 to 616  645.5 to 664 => -1.9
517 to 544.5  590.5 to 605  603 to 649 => 0.0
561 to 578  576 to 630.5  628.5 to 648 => -2.6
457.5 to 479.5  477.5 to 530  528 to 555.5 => 7.2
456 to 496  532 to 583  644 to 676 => 5.5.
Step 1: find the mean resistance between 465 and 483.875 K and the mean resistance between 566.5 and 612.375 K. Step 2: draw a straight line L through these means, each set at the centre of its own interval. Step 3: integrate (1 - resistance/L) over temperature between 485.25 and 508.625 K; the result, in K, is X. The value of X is 2.7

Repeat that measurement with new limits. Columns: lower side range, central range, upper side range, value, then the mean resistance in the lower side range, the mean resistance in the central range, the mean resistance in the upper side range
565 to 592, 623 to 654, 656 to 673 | -1.2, 14.2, 19.3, 20.5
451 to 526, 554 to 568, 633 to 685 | 1.0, 12.6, 14.6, 20.1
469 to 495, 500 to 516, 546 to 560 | 1.8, 12.4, 11.8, 15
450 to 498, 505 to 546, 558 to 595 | 3.4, 13.1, 12.7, 14.5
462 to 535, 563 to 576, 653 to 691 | 1.4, 12.4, 14.1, 20.6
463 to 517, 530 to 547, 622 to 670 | 0.6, 12.3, 14.1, 19.7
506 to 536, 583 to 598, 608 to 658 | 1.1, 12.2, 15.5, 19.4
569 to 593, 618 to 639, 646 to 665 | -1.5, 14.4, 19.3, 20.1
